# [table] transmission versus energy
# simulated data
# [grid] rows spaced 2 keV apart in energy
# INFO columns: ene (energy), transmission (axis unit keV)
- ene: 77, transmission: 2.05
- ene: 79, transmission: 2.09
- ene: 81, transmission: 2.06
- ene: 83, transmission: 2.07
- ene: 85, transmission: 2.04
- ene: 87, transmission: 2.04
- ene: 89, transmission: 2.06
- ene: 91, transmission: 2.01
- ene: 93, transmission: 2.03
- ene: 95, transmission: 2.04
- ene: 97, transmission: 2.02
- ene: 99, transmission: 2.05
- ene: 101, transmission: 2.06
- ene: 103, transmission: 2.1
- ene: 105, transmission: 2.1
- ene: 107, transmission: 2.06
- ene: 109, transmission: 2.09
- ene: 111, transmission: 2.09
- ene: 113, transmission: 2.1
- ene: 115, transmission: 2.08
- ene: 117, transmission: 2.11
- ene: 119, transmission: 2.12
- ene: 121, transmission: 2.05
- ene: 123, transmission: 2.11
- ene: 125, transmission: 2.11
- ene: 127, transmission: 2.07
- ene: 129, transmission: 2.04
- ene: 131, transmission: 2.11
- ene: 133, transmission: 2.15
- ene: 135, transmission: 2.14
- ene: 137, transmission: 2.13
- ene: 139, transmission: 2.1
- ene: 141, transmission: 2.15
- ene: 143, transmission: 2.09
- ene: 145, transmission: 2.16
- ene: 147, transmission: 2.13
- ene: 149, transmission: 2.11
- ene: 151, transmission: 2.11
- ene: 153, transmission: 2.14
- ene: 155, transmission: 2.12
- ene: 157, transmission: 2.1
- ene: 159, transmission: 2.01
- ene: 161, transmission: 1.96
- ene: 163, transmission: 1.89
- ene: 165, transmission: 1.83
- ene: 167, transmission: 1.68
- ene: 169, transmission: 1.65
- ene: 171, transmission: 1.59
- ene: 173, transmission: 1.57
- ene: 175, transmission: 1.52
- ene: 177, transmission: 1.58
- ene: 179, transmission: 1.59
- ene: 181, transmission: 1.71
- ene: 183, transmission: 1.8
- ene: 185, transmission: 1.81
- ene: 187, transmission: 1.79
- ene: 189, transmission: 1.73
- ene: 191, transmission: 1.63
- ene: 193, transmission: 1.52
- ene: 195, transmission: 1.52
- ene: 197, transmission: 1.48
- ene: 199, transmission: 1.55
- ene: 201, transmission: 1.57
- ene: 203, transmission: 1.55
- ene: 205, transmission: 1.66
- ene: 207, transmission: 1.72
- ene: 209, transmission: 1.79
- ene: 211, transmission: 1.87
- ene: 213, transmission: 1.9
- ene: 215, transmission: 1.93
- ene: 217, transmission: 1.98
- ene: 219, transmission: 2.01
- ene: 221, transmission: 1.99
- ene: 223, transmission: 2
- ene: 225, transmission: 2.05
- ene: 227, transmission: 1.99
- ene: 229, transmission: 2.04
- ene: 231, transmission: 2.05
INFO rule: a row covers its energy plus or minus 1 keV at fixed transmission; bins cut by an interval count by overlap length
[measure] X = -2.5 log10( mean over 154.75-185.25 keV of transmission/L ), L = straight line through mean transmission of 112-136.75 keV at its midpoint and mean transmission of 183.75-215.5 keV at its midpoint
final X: 0.051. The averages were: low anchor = 2.1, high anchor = 1.69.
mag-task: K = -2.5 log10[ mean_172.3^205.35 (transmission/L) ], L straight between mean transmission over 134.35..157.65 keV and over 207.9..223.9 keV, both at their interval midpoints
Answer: 0.23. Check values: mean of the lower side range 2.12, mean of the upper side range 1.93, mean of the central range 1.62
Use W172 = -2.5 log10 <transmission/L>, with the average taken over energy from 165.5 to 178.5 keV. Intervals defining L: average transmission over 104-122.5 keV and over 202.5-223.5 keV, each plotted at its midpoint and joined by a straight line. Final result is 0.21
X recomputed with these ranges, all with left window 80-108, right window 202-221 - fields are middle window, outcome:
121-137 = -0.061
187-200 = 0.175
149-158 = -0.094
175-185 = 0.136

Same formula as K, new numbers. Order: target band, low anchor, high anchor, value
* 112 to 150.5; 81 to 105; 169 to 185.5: -0.13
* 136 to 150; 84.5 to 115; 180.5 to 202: -0.14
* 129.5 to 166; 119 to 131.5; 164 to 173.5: -0.12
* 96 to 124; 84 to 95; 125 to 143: -0.01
